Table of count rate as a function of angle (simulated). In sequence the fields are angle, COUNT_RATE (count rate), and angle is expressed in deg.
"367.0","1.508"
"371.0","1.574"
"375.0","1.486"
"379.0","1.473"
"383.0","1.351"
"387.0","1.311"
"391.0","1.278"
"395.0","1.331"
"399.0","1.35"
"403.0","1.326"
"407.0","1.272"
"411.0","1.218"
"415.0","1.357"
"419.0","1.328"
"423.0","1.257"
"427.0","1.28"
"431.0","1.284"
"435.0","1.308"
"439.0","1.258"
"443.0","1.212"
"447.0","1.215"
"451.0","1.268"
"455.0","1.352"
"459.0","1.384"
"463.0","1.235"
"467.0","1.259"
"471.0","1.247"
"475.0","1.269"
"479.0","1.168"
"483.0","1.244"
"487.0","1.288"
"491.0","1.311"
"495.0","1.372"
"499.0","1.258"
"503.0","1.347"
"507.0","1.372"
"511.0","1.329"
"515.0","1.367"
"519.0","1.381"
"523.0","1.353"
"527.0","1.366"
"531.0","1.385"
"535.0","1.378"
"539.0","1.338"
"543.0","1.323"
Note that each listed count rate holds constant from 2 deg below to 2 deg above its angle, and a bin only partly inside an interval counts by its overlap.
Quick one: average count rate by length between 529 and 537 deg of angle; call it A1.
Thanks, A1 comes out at 1.38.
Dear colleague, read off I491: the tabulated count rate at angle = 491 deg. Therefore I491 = 1.311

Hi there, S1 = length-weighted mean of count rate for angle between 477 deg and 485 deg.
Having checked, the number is 1.21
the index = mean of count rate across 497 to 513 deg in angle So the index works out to 1.33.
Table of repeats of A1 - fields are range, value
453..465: 1.32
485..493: 1.3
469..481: 1.23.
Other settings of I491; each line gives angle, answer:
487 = 1.288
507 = 1.372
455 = 1.352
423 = 1.257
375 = 1.486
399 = 1.35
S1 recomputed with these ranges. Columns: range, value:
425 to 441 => 1.28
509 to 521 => 1.36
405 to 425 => 1.29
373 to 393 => 1.38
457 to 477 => 1.28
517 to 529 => 1.37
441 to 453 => 1.23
